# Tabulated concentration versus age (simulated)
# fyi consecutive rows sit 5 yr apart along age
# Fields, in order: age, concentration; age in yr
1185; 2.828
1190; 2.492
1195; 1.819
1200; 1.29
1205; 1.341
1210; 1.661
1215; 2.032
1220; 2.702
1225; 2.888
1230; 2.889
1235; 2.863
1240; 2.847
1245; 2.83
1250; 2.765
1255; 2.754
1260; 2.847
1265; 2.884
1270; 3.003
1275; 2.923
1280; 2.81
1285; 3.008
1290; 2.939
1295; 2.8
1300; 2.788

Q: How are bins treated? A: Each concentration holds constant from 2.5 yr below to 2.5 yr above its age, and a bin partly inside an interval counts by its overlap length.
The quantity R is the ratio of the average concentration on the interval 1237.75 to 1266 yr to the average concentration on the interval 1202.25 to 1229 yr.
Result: 1.3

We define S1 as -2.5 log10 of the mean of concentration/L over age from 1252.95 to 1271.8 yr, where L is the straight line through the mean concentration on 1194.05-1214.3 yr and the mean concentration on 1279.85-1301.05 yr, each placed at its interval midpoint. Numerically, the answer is -0.17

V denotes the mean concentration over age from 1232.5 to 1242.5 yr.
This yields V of 2.85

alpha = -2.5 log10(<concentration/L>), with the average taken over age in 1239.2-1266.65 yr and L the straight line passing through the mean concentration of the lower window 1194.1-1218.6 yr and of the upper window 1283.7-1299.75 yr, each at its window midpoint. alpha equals -0.21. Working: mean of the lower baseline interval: 1.66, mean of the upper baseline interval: 2.89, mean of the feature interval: 2.82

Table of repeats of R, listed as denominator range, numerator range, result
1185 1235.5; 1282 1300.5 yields 1.31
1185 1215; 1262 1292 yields 1.59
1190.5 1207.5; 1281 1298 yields 1.81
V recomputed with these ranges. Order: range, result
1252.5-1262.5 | 2.8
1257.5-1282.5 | 2.89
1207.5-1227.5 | 2.32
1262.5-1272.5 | 2.94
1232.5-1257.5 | 2.81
